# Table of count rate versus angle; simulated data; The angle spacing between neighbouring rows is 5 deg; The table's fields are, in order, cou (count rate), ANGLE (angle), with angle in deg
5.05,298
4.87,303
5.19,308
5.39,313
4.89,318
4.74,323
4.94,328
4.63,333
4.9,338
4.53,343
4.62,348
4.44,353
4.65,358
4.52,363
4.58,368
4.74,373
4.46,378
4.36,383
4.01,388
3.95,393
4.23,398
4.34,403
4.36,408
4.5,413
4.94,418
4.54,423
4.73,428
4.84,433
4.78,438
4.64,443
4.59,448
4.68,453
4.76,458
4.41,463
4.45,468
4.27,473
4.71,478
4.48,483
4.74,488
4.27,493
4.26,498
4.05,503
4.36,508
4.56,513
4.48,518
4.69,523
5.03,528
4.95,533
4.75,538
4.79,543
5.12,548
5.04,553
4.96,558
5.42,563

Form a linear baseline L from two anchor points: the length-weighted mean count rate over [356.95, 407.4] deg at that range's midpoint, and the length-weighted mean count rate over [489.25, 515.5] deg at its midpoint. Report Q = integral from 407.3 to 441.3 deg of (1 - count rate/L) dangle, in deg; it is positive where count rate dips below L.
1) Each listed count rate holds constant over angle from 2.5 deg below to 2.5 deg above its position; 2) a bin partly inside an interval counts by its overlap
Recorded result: -2.57 deg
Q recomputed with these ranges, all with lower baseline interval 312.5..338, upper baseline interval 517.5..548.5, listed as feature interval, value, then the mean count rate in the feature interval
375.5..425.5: 5.08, 4.37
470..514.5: 3.99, 4.41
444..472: 1.65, 4.56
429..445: 0.33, 4.75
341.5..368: 1.73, 4.56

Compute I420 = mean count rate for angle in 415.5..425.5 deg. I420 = 4.74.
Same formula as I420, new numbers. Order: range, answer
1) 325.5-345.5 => 4.75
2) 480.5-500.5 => 4.44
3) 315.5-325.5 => 4.82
